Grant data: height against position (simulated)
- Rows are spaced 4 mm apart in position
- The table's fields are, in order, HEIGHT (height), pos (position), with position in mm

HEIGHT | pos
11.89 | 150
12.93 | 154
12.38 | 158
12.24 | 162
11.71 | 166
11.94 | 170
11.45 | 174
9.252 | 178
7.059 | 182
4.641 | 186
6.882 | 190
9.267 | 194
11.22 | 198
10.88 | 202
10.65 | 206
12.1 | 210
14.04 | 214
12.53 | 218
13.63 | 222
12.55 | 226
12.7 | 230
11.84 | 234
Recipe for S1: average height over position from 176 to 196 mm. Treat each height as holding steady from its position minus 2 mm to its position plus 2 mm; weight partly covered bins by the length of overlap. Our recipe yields 7.42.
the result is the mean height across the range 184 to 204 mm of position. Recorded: 8.58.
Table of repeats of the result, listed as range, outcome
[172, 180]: 10.4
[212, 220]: 13.3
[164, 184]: 10.3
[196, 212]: 11.2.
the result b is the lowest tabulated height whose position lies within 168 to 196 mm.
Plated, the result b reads 4.641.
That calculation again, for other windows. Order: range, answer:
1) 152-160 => 12.38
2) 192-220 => 9.267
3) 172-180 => 9.252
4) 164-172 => 11.71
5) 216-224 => 12.53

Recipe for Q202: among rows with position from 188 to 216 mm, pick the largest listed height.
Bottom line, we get 14.04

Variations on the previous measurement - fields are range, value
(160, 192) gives 12.24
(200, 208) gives 10.88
